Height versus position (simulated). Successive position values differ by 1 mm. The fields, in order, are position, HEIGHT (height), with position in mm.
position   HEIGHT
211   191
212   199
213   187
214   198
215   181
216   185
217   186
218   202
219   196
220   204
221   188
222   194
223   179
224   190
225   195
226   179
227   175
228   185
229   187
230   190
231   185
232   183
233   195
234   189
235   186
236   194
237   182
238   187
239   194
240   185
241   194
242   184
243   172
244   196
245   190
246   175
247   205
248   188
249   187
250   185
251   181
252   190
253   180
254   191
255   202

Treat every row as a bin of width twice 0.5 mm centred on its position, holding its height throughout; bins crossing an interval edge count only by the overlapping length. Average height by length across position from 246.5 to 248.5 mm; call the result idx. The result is 196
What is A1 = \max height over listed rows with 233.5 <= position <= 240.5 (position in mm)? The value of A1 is 194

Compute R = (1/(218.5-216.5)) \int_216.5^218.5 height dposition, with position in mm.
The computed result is 194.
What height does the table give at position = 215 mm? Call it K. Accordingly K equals 181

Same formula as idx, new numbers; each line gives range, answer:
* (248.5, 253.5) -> 185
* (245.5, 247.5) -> 190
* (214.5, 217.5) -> 184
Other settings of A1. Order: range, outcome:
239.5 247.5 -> 205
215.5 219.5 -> 202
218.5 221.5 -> 204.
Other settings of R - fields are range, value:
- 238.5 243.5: 186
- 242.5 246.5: 183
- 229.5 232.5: 186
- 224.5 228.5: 184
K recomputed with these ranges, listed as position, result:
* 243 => 172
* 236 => 194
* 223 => 179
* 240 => 185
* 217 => 186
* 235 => 186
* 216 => 185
